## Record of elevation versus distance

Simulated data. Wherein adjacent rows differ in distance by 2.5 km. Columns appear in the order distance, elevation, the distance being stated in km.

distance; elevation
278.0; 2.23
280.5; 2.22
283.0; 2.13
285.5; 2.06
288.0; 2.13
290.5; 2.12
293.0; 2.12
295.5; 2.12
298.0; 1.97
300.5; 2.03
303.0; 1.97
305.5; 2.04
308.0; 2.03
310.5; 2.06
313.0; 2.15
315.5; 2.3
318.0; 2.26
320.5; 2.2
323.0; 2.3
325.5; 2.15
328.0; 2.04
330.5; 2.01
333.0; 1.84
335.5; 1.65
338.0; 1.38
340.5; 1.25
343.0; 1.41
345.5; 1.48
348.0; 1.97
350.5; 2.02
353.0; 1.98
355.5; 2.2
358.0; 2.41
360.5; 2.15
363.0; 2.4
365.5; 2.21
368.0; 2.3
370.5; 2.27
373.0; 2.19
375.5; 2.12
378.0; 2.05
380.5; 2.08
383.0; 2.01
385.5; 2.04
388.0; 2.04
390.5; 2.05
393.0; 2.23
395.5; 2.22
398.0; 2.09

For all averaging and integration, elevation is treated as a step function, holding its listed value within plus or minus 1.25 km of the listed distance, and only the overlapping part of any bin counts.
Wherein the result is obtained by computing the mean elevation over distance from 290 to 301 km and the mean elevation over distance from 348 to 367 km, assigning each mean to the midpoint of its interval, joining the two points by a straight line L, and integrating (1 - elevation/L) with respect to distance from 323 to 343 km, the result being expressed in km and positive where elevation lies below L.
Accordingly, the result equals 3.41 km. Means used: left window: 2.07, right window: 2.18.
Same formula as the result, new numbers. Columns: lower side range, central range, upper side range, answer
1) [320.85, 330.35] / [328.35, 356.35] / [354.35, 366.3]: 5.9 km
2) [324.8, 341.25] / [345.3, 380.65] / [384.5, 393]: -3.9 km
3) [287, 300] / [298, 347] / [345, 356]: 2.2 km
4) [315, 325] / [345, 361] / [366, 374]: 1.4 km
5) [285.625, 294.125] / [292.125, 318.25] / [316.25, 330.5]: 0.7 km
